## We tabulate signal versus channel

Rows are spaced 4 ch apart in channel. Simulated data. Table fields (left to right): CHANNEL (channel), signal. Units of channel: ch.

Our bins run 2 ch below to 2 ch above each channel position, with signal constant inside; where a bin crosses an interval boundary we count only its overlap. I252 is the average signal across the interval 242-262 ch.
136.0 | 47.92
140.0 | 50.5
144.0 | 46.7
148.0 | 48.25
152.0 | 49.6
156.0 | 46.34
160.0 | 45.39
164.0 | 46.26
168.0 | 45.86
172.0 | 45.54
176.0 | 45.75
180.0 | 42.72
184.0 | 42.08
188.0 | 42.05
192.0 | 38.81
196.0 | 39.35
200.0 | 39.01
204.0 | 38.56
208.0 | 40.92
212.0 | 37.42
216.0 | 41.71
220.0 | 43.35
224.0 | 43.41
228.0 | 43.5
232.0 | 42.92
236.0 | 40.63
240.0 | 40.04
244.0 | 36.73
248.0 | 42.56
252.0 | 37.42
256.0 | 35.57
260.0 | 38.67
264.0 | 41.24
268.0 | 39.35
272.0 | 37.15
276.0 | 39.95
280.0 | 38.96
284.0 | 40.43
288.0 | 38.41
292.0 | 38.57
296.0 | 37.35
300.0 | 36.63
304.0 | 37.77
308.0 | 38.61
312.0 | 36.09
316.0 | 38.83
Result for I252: 38.2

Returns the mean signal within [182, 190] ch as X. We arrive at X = 42.1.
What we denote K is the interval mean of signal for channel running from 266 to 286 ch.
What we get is 39.2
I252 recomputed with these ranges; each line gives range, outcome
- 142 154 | 48.2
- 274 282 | 39.5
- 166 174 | 45.7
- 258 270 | 39.8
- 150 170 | 46.7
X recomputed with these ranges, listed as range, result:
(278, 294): 39.1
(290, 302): 37.5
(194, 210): 39.5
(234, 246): 39.1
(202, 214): 39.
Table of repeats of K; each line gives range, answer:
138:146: 48.6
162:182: 45.2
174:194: 42.3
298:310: 37.7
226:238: 42.4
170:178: 45.6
